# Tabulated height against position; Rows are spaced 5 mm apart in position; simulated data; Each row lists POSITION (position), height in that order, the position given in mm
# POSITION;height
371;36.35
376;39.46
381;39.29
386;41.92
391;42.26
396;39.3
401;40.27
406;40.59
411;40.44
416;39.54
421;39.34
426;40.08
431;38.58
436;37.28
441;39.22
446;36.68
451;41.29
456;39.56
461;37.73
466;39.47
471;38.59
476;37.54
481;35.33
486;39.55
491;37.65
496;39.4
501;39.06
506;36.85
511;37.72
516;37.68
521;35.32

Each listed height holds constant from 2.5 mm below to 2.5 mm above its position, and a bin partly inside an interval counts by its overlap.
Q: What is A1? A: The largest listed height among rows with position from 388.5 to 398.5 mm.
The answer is 42.26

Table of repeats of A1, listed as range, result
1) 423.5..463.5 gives 41.29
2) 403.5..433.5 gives 40.59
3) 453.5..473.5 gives 39.56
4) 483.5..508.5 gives 39.55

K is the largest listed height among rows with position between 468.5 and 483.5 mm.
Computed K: 38.59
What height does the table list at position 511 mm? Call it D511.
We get 37.72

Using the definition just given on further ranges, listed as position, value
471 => 38.59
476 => 37.54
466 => 39.47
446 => 36.68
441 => 39.22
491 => 37.65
